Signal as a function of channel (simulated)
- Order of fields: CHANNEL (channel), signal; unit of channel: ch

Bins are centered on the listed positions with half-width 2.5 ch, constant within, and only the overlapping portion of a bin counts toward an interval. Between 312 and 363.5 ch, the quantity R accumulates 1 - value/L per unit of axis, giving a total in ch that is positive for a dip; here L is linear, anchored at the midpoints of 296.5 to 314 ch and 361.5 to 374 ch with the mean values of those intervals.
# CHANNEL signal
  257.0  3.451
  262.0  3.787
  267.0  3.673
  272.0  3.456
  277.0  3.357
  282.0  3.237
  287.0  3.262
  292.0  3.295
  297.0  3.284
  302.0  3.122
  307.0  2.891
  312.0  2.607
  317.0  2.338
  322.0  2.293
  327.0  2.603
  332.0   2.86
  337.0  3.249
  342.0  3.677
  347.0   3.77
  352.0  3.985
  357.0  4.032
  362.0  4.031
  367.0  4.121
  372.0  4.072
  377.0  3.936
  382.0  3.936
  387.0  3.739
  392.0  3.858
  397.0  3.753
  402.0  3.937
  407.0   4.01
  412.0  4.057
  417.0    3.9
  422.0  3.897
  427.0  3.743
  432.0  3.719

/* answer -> 4.8 ch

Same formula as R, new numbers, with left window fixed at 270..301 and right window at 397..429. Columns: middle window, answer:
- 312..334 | 6.1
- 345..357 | -1.0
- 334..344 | 0.4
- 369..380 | -0.8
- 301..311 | 1.4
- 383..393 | 0.0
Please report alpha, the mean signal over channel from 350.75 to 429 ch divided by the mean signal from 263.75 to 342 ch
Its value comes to 1.29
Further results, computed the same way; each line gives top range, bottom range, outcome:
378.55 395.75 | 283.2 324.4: 1.33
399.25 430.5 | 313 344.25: 1.39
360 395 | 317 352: 1.28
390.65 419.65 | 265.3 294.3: 1.16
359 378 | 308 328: 1.63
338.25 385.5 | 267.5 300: 1.18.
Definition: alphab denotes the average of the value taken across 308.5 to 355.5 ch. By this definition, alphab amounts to 3.06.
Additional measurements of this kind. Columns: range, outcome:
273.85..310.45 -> 3.2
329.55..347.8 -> 3.35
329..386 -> 3.78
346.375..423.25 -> 3.94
